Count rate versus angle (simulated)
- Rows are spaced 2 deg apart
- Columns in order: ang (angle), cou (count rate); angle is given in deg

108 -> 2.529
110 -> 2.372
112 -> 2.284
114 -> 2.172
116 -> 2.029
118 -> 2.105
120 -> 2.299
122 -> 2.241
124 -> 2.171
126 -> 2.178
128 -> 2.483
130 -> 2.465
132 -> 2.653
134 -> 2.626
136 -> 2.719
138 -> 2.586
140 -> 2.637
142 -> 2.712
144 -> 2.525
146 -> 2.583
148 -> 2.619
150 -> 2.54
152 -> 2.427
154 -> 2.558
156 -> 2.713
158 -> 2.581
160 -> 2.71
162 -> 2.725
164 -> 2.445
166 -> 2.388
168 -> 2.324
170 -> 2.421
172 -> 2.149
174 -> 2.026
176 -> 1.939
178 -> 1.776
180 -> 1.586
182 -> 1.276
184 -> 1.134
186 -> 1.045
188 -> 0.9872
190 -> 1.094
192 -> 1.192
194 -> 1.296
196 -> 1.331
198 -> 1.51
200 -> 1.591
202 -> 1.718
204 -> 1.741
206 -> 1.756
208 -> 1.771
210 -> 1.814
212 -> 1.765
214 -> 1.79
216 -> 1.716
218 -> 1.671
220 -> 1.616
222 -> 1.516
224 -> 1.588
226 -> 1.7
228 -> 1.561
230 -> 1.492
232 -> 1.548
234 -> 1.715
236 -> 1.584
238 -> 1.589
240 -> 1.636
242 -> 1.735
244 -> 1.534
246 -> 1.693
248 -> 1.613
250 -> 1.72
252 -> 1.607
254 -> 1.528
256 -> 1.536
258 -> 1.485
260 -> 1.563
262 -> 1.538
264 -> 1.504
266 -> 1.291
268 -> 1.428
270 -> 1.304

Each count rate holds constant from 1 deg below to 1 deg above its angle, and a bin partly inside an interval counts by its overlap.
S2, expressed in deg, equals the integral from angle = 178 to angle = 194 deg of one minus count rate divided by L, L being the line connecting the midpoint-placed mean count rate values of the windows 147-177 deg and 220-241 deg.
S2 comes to 6.8 deg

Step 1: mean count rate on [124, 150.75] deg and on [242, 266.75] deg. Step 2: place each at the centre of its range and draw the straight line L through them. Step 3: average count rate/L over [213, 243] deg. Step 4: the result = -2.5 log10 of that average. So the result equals 0.10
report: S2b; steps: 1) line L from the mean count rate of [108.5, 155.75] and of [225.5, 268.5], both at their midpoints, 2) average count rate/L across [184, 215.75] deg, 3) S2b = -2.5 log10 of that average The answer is 0.27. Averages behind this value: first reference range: 2.44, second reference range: 1.57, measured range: 1.49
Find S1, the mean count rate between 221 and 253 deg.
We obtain 1.61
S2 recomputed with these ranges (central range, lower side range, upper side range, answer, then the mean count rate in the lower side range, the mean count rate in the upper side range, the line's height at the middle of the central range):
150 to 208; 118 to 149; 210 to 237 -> 5.6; 2.49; 1.64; 2.06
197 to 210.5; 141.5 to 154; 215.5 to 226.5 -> 1.1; 2.56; 1.63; 1.85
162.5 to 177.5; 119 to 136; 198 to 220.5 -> -1.4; 2.41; 1.72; 2.05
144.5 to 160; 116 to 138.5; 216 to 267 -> -2.6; 2.39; 1.59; 2.21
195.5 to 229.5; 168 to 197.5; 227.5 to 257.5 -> -1.8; 1.55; 1.6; 1.57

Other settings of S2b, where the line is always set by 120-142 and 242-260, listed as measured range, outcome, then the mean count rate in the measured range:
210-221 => 0.08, 1.72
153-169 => -0.13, 2.56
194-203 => 0.29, 1.51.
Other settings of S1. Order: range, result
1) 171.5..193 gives 1.46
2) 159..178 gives 2.32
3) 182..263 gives 1.55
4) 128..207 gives 2.08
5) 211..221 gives 1.71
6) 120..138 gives 2.44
